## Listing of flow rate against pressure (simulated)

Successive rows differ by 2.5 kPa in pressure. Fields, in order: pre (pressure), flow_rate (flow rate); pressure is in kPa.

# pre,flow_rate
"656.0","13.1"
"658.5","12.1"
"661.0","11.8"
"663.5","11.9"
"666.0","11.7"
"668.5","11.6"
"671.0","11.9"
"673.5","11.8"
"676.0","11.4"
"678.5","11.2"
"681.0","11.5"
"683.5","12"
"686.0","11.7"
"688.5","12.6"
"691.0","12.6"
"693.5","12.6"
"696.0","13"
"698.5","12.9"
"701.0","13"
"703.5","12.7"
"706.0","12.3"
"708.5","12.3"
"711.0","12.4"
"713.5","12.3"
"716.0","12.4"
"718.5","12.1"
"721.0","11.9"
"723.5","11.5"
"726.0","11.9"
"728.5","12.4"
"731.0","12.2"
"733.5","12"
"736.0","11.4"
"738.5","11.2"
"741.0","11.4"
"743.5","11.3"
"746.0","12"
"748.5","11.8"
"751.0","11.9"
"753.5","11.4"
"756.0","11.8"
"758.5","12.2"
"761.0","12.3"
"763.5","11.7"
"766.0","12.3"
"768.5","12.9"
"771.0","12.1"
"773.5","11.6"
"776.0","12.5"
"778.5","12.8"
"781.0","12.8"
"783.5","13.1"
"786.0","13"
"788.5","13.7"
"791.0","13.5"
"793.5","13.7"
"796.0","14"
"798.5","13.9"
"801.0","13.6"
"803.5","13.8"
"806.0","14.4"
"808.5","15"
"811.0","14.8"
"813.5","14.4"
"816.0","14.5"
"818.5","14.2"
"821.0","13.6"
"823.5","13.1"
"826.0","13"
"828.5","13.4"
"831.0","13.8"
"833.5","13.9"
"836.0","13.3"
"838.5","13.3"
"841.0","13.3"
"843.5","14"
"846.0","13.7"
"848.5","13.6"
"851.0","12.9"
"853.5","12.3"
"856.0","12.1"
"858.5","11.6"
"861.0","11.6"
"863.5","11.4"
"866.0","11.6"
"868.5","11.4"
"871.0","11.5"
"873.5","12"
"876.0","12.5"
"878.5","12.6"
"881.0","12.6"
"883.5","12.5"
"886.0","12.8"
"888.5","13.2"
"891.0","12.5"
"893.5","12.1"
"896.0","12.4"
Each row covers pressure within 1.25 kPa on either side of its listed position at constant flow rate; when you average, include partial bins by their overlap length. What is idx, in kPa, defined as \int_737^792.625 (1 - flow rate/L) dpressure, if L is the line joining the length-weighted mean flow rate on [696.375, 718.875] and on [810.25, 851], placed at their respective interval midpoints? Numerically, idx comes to 3.5 kPa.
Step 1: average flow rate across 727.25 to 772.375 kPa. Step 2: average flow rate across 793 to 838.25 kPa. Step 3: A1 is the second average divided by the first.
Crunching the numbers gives 1.2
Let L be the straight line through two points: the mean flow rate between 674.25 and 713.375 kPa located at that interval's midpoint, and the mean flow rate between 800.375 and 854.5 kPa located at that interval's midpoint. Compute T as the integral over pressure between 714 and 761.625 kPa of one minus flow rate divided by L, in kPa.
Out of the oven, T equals 3.4 kPa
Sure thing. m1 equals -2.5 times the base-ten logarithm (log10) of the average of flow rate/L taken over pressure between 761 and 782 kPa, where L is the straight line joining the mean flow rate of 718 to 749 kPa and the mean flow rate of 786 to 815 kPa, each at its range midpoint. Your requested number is 0.062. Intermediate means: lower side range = 11.8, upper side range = 14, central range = 12.3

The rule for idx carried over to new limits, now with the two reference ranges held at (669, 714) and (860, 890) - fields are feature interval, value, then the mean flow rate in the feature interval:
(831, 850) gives -2.2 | 13.6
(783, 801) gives -2.1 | 13.6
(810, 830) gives -2.8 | 13.9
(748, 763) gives 0.4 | 11.9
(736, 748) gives 0.7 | 11.5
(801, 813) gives -2.2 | 14.4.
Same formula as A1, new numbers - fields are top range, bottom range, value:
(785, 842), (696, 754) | 1.14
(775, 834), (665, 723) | 1.13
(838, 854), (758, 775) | 1.10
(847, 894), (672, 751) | 1.02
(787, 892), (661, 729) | 1.09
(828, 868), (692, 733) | 1.04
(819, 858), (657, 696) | 1.11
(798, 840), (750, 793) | 1.11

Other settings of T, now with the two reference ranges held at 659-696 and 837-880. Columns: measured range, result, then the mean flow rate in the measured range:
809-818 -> -1.7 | 14.6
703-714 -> -0.3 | 12.4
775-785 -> -0.5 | 12.8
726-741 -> 0.3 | 11.8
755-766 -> 0.1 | 12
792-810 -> -2.6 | 14.1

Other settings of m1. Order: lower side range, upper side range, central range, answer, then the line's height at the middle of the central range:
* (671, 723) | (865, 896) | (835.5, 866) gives -0.04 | 12.3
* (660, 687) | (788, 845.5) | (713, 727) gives 0.03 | 12.4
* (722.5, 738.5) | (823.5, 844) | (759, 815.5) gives -0.04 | 12.7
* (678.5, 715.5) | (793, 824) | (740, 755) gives 0.13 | 13.2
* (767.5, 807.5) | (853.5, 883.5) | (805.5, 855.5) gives -0.09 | 12.5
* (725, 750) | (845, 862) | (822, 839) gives -0.09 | 12.4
